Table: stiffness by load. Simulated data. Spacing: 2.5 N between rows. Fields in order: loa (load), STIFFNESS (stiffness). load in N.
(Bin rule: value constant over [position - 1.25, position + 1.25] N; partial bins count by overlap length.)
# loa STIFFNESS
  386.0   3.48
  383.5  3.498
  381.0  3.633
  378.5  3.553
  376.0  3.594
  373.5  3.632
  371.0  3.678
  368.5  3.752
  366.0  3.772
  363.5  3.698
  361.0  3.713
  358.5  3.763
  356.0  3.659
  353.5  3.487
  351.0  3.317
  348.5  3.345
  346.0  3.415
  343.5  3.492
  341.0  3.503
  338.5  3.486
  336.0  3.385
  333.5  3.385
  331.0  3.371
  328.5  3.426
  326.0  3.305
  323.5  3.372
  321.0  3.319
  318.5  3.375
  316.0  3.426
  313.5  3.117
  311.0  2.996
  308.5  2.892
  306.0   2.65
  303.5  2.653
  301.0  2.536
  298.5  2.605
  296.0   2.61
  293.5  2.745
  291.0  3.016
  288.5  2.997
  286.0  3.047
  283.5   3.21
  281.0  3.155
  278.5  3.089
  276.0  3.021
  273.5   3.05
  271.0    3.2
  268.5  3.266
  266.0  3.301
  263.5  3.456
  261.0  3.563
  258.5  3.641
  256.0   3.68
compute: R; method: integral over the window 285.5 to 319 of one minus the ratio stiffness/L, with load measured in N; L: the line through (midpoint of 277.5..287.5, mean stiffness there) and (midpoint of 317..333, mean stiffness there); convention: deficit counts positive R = 3.6 N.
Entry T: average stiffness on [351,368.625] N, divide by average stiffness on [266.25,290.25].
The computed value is 1.17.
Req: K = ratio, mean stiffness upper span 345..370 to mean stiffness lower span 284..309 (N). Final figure 1.29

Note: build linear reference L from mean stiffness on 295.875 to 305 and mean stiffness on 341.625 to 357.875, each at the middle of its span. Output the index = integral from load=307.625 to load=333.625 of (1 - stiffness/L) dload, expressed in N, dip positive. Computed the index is -2.8 N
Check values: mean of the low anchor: 2.6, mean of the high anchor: 3.47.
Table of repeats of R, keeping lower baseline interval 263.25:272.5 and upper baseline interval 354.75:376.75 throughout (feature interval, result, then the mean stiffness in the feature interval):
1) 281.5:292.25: 0.9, 3.07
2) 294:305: 2.6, 2.61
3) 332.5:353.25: 1.0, 3.42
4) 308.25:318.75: 0.9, 3.17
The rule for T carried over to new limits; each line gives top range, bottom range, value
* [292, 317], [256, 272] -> 0.82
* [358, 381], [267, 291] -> 1.18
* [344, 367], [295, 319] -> 1.24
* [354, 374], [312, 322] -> 1.12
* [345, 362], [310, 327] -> 1.08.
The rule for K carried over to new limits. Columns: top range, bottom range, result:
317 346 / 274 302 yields 1.17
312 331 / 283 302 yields 1.18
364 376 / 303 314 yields 1.29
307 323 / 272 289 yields 1.03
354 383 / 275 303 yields 1.26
